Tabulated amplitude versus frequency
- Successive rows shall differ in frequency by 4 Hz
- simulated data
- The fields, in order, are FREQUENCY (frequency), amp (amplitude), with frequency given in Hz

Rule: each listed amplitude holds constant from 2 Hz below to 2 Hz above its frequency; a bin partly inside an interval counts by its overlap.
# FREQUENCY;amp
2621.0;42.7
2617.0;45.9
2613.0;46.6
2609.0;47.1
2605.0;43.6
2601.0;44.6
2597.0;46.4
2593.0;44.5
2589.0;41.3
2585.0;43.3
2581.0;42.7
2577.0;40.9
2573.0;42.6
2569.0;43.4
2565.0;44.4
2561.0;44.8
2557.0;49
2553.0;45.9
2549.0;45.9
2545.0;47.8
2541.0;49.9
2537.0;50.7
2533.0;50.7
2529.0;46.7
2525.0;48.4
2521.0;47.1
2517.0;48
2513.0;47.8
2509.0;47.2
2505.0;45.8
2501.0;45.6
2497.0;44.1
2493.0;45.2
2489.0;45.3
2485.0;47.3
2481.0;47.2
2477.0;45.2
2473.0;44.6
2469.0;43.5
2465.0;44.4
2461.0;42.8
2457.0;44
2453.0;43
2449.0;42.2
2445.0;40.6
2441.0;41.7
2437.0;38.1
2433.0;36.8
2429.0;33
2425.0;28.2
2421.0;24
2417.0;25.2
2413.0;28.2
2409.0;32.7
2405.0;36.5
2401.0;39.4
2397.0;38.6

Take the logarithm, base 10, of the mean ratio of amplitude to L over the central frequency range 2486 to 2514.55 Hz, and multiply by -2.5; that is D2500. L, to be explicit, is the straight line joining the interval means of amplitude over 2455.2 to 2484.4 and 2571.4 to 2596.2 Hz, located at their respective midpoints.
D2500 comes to -0.04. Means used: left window 44.7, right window 42.7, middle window 45.9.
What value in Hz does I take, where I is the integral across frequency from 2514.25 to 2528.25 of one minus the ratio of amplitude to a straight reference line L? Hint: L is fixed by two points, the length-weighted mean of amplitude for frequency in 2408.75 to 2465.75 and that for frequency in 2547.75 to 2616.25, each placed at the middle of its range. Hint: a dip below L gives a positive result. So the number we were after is -2.27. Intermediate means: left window 36.3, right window 44.5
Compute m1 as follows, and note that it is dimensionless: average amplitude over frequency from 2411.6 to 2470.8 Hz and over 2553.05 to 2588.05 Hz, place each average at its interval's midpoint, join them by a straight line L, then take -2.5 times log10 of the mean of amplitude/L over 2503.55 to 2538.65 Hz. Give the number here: -0.16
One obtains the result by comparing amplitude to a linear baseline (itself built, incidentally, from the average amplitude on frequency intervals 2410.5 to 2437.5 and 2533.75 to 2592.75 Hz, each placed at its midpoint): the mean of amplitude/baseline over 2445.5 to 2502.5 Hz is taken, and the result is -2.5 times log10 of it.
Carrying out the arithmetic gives -0.244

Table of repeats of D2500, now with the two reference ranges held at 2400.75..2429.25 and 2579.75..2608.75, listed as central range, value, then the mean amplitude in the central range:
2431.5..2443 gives -0.21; 39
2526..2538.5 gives -0.25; 49.2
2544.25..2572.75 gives -0.11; 45.6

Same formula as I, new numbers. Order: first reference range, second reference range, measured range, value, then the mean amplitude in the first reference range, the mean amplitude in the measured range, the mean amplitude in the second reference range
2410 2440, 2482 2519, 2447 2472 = -3.59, 30.9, 43.4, 46.3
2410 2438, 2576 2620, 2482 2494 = -3.61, 30.3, 46.1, 44.3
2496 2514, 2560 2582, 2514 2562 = -3.63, 46.1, 48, 43.1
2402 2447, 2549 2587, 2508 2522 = -2.58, 33.3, 47.6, 44.2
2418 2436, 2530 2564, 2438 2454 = -3.93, 30.6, 41.6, 47.9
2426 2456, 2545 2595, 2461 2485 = -2.73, 39.1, 45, 44.2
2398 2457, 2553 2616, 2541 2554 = -1.49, 35.3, 47.1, 44.4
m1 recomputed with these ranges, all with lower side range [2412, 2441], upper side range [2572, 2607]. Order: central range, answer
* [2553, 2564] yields -0.135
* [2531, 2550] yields -0.231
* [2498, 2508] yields -0.230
